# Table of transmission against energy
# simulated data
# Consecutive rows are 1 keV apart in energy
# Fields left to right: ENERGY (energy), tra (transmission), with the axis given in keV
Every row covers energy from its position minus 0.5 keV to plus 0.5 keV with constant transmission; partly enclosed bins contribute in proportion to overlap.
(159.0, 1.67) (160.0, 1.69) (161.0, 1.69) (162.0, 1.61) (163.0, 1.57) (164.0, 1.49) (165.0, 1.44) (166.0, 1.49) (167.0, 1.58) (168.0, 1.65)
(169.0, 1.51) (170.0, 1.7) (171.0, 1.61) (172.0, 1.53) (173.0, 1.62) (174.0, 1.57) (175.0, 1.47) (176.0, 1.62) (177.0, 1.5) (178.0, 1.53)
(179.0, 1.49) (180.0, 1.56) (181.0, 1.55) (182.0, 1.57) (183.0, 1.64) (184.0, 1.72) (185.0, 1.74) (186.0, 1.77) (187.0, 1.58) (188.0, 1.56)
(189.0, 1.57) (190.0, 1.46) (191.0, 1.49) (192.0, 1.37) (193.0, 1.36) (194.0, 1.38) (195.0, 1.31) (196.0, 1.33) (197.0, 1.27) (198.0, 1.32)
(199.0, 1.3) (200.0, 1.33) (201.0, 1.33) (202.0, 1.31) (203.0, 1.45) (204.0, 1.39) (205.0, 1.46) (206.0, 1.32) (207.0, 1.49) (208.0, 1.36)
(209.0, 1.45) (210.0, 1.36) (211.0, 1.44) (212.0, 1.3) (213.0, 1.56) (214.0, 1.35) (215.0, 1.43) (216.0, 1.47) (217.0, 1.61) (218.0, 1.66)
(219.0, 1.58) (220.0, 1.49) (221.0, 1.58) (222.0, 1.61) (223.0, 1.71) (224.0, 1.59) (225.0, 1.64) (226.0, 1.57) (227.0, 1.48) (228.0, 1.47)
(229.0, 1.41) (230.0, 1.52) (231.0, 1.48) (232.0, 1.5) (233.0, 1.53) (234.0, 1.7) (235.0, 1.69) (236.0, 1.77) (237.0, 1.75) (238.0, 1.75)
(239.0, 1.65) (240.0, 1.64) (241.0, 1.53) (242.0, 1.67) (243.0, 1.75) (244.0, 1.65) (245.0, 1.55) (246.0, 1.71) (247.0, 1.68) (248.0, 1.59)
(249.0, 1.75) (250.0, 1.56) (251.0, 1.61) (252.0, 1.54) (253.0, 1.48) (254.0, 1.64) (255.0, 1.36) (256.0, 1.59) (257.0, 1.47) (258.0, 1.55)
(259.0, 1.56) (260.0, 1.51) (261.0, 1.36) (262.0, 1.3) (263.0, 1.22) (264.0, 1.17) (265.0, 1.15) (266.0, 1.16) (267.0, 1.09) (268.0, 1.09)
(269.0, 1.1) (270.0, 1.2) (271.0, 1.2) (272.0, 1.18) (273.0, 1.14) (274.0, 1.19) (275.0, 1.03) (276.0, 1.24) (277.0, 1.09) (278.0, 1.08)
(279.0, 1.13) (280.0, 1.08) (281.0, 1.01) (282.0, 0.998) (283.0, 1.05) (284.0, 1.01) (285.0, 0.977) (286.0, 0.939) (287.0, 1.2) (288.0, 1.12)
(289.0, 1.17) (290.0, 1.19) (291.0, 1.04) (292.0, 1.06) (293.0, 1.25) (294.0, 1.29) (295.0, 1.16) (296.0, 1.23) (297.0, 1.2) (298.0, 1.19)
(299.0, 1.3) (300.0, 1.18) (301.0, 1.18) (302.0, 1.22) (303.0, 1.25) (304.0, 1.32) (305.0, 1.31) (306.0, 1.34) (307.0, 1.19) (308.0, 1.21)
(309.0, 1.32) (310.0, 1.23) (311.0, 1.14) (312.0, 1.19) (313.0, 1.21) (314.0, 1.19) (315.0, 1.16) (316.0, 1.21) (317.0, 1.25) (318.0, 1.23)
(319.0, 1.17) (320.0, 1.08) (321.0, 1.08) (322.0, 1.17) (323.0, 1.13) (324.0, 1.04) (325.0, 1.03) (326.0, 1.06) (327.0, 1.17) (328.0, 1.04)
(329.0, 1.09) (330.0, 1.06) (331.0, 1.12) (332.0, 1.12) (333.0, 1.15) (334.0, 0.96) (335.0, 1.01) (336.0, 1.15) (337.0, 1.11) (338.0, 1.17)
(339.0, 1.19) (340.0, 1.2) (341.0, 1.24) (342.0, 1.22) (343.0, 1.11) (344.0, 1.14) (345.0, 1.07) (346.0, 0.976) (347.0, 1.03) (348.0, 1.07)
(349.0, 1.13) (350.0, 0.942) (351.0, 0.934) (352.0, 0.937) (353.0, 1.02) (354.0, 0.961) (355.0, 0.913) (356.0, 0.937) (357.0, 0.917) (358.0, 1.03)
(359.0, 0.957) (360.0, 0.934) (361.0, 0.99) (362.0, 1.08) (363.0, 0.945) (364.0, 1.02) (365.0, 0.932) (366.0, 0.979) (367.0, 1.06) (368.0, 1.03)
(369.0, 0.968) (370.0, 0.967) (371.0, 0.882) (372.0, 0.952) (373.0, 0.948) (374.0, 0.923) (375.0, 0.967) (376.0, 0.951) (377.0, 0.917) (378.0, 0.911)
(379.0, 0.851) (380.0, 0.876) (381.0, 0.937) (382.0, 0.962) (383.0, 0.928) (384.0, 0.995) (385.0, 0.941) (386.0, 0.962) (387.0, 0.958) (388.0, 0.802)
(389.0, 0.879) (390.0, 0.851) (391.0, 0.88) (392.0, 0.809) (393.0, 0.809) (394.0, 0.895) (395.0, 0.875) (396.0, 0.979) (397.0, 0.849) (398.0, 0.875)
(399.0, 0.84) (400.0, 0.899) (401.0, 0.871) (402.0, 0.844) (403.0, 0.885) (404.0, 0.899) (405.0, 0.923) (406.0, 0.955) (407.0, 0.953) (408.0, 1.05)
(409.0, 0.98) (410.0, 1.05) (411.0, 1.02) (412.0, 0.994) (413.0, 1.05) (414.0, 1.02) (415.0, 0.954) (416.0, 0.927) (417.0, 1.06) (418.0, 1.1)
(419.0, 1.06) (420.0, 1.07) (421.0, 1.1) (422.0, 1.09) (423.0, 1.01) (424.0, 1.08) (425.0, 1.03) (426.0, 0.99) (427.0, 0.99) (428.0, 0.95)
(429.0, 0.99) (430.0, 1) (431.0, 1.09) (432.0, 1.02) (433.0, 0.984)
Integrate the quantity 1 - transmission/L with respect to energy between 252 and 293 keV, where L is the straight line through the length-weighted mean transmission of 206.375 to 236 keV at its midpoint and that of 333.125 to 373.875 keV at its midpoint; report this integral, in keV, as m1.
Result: 3.8 keV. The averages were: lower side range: 1.52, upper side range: 1.03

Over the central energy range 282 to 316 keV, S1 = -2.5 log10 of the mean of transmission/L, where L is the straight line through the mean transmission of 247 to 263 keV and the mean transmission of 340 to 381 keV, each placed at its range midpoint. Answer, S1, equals 0.10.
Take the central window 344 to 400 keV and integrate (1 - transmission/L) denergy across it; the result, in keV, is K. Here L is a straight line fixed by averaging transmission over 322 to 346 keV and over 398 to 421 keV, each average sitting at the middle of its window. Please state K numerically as 5.2 keV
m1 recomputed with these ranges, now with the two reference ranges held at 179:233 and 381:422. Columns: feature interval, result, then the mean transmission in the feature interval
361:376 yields 0.9 keV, 0.975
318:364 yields 2.0 keV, 1.06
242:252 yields -2.0 keV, 1.65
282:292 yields 1.5 keV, 1.07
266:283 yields 2.4 keV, 1.11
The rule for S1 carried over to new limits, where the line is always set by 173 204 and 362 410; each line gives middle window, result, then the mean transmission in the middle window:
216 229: -0.14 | 1.57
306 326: -0.05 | 1.17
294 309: -0.07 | 1.24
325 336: 0.00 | 1.08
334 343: -0.09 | 1.15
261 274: 0.08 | 1.18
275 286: 0.16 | 1.06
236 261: -0.22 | 1.6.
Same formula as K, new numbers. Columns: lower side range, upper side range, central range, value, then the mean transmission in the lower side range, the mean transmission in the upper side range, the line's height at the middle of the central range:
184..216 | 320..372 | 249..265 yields -2.3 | 1.43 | 1.05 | 1.28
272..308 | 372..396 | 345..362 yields 0.0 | 1.15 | 0.908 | 0.988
